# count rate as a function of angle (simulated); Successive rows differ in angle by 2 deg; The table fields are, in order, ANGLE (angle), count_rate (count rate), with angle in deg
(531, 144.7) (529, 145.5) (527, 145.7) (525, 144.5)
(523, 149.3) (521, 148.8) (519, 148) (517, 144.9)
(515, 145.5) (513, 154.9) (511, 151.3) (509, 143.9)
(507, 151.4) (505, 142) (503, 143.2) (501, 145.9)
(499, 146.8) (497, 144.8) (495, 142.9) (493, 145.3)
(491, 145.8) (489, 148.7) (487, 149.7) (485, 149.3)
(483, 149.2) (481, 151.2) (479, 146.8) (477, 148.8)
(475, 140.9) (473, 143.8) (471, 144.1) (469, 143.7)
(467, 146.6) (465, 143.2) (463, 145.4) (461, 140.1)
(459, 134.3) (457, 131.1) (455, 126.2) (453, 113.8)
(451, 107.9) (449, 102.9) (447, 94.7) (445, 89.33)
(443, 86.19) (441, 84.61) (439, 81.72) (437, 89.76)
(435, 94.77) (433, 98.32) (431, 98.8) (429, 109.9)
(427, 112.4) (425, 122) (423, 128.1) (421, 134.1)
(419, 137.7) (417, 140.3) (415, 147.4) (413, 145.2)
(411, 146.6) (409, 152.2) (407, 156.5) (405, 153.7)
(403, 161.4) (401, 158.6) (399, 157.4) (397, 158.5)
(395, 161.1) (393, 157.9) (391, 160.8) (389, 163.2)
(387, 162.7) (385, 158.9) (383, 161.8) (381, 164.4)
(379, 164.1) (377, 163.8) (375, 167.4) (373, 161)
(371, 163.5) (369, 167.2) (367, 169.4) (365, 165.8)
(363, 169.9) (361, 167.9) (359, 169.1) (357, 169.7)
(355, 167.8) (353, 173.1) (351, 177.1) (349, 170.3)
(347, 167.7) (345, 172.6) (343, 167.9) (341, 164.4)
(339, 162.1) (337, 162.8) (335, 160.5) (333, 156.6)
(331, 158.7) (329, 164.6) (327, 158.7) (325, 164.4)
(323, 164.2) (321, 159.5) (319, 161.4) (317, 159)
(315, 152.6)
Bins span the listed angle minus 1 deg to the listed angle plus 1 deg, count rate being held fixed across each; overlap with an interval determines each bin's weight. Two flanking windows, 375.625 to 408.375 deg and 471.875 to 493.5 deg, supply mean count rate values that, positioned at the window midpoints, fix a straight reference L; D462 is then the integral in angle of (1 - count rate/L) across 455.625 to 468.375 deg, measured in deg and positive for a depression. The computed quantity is 0.9 deg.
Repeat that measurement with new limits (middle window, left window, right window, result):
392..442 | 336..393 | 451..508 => 7.8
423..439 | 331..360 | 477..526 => 5.4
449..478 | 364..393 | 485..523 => 3.2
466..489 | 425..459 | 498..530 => -4.1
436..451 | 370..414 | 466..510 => 6.0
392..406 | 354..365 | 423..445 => -2.9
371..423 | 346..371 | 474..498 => 2.3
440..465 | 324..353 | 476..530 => 6.3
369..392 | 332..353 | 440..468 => -2.0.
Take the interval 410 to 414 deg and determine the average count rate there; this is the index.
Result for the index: 146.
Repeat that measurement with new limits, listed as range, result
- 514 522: 147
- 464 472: 144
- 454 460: 131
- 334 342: 162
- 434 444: 87.4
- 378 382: 164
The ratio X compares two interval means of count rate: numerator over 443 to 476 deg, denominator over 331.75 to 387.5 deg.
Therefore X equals 0.76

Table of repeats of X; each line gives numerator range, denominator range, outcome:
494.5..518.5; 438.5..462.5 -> 1.34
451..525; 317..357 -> 0.87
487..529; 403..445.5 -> 1.21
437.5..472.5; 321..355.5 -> 0.72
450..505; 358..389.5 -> 0.86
